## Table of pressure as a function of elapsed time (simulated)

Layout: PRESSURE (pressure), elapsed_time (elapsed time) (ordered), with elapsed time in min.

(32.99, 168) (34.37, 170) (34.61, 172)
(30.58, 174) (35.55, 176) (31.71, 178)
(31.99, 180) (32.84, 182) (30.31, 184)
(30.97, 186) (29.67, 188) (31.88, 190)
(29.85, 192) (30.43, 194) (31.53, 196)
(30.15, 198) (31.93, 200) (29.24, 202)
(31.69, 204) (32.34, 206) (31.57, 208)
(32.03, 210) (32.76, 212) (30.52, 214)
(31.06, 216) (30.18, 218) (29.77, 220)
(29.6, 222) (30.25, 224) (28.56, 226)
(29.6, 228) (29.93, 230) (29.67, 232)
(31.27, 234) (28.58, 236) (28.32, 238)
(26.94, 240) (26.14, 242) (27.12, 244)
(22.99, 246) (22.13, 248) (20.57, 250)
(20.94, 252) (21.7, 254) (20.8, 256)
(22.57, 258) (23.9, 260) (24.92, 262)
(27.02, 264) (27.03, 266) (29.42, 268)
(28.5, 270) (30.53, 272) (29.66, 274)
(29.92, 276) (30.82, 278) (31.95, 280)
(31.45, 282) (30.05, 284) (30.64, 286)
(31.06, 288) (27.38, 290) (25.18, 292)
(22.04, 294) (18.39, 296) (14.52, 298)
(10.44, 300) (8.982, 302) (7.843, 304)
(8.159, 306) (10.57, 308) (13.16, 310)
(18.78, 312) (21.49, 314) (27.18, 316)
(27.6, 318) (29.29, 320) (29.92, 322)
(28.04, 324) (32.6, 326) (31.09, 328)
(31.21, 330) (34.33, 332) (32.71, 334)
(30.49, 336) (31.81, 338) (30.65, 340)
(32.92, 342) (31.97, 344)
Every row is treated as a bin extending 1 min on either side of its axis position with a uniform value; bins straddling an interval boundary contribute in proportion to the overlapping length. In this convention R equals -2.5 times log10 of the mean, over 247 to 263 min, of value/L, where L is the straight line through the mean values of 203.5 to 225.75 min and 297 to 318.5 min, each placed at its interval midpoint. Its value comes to 0.09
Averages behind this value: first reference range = 31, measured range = 22.2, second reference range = 15.1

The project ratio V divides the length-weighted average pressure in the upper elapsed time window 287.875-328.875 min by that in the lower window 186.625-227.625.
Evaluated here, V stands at 0.7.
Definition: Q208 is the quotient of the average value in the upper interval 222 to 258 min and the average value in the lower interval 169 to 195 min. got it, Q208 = 0.8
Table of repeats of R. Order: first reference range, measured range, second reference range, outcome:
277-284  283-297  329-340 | 0.187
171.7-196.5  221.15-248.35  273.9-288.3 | 0.114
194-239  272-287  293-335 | -0.226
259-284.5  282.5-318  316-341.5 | 0.453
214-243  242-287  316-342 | 0.127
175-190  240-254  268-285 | 0.296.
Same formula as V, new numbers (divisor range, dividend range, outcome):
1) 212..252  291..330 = 0.73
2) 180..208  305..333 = 0.79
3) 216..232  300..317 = 0.48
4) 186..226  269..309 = 0.74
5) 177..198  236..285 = 0.85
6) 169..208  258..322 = 0.74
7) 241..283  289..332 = 0.82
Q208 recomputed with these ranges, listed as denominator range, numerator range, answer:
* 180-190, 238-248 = 0.82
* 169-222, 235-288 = 0.85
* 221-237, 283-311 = 0.62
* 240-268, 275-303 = 1.02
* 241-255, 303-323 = 0.84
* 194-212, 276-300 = 0.83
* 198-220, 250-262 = 0.71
